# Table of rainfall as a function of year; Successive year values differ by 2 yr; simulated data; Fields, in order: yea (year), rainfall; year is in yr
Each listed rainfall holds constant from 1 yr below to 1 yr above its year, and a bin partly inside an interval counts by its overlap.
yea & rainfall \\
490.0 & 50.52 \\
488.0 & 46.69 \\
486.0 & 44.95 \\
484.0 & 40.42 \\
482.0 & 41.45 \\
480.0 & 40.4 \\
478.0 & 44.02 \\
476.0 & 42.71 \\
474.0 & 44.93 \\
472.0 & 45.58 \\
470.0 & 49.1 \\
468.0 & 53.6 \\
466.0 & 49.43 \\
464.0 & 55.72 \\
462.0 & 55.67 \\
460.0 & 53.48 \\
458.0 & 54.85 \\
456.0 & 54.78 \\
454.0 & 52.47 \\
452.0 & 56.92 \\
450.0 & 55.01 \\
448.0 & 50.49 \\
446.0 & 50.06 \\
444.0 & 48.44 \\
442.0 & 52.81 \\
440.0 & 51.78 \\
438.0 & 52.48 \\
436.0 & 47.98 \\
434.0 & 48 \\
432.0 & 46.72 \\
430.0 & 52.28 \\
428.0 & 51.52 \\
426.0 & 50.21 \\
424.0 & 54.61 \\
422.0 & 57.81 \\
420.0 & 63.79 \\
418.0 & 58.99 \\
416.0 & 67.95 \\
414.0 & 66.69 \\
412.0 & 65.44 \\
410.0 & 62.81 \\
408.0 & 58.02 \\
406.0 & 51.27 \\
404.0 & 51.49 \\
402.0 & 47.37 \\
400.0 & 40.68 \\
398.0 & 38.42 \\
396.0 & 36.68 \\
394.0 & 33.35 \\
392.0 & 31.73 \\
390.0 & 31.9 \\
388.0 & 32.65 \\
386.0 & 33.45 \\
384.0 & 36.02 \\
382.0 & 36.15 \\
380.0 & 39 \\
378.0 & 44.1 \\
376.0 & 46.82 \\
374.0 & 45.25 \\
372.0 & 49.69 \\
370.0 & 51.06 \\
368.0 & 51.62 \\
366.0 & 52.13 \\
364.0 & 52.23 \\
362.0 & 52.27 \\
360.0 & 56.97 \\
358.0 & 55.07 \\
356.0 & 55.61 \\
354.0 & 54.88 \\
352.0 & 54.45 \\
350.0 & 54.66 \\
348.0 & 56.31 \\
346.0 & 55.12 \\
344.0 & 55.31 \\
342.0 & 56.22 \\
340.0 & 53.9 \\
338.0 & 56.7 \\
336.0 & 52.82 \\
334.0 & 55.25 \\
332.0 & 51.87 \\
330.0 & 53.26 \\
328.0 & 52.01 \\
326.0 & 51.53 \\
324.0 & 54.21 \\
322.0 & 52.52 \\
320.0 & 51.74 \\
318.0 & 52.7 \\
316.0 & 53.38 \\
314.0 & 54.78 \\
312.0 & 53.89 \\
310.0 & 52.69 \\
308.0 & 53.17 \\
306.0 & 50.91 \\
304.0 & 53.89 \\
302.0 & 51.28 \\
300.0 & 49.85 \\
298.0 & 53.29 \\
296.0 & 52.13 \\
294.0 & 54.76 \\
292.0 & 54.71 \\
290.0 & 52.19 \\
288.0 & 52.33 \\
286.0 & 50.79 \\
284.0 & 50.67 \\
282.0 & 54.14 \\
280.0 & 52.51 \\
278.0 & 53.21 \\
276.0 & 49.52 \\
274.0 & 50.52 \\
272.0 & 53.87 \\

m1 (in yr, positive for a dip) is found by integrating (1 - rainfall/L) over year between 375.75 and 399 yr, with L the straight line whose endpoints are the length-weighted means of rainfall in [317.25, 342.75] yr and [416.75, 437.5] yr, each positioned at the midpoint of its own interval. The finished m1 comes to 7.4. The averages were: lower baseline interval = 53.4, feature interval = 36.4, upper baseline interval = 53.4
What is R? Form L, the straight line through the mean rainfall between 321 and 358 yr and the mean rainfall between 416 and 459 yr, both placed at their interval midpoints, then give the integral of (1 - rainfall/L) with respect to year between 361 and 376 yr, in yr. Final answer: 1.01 yr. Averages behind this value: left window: 54.3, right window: 53.3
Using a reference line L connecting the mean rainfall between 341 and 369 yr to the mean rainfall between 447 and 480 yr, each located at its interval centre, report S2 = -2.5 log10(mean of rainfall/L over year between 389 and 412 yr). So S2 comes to 0.178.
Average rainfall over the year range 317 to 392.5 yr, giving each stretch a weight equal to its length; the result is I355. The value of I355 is 49.6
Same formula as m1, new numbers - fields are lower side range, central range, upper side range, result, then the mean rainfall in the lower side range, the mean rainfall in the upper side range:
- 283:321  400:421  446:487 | -3.4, 52.6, 49.3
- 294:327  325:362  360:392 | -4.9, 52.7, 43.7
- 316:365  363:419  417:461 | 6.9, 54.1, 53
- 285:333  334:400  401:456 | 7.7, 52.7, 54.6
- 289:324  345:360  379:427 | -1.4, 52.9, 47.8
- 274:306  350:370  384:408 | -4.5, 52.2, 39.7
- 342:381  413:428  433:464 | -2.1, 51.8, 52.5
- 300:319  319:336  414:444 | 0.1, 52.8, 54.3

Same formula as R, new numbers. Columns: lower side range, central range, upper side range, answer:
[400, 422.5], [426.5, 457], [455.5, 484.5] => 1.00 yr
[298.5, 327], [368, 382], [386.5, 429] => 1.43 yr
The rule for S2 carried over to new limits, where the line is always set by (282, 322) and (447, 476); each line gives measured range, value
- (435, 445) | 0.029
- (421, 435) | 0.011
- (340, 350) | -0.060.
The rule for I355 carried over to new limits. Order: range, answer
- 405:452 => 55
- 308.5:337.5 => 53.1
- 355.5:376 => 51.8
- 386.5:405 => 38.1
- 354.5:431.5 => 49.1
